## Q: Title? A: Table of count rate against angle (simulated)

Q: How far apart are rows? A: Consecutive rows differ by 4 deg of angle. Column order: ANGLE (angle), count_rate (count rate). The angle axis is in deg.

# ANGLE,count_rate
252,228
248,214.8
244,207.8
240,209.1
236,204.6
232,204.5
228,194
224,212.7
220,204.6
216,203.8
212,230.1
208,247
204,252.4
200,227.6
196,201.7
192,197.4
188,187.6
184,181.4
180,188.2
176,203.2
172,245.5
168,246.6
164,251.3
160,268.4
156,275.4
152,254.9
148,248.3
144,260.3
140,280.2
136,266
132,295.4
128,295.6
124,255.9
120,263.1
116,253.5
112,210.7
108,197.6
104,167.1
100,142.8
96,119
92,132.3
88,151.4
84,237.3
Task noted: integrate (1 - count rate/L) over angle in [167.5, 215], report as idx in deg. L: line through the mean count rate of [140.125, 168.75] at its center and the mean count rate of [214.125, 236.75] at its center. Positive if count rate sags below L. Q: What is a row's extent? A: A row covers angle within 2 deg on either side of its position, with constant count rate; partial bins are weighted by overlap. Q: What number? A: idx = 2.9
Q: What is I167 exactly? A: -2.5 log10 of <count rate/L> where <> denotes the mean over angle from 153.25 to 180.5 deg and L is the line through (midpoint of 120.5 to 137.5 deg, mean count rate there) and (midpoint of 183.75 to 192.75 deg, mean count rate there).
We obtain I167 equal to -0.10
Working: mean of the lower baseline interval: 277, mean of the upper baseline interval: 189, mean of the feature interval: 243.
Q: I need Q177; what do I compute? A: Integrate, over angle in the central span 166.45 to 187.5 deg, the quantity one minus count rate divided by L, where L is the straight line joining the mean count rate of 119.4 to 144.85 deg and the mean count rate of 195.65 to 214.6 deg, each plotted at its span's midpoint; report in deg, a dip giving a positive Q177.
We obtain 3.3 deg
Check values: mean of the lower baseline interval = 275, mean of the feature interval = 210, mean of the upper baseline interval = 233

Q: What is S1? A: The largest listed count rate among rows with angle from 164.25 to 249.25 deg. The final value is 252.4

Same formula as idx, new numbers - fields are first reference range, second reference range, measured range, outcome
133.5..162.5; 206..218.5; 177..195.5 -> 3.9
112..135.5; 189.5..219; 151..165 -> -0.9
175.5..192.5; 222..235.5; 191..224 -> -3.9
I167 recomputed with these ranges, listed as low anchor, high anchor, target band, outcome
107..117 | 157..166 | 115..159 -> -0.12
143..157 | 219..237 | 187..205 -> 0.07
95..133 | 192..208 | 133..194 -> -0.07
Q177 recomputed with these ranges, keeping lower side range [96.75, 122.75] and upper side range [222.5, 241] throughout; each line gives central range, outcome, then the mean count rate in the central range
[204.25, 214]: -1.8 deg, 241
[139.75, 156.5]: -4.7 deg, 261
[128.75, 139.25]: -4.1 deg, 282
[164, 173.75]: -2.1 deg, 247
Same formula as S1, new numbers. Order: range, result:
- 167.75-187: 246.6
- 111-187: 295.6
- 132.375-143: 280.2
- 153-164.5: 275.4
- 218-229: 212.7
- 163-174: 251.3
